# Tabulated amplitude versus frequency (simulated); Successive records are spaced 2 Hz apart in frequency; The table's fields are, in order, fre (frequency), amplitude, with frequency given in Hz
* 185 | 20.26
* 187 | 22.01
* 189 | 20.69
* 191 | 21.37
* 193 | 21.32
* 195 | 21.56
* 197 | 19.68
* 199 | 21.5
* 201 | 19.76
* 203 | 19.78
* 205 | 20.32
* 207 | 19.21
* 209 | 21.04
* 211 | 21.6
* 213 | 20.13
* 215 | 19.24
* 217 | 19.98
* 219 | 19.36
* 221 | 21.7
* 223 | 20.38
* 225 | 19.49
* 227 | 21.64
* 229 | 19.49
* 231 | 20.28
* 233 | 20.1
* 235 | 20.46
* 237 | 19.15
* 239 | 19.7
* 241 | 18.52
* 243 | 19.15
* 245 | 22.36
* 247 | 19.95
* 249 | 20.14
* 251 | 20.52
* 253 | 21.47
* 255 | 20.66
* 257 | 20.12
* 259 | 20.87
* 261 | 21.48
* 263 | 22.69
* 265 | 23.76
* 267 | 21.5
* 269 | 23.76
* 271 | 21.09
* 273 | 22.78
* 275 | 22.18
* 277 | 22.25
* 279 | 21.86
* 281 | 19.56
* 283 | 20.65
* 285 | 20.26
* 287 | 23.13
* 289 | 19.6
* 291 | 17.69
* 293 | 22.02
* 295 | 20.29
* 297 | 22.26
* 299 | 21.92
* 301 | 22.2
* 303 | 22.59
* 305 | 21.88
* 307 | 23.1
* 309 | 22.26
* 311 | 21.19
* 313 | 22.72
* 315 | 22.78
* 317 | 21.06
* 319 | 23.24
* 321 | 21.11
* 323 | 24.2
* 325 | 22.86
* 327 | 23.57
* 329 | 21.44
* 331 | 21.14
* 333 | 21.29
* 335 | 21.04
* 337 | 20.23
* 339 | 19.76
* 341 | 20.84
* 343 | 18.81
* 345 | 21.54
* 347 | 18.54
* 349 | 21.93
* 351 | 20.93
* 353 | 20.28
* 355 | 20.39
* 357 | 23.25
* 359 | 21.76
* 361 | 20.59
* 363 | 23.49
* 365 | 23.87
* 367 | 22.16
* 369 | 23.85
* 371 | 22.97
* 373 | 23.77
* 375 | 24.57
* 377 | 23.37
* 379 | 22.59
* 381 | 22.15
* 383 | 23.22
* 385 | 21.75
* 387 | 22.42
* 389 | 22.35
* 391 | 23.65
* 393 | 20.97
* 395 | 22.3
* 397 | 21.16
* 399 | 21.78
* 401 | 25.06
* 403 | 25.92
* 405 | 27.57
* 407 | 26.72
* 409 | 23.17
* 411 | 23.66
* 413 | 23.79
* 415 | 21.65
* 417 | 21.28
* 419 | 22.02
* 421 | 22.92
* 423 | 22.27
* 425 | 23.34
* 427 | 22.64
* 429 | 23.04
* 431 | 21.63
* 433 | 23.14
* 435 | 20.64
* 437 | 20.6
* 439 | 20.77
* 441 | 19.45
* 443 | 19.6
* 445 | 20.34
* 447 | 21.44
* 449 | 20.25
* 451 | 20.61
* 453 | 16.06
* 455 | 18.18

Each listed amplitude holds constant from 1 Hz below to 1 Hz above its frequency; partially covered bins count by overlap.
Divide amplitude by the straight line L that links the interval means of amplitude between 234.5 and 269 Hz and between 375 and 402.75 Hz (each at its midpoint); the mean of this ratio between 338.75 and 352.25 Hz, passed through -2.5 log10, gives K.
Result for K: 0.09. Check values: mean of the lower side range 20.8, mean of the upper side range 22.7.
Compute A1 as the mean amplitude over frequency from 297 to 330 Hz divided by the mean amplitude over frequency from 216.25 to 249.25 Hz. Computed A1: 1.1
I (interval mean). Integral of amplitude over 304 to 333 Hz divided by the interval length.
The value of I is 22.3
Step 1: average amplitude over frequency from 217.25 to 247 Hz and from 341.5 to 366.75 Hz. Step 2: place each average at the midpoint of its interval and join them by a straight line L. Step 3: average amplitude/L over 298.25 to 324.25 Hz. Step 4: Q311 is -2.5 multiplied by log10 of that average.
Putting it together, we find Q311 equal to -0.07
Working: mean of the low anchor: 20.1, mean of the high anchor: 21.3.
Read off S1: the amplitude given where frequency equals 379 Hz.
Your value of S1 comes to 22.59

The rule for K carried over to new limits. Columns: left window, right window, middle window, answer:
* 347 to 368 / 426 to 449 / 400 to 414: -0.18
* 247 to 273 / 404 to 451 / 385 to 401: -0.01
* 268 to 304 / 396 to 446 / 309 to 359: 0.02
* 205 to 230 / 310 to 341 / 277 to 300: 0.02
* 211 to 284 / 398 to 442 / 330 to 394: 0.02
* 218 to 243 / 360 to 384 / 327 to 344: 0.08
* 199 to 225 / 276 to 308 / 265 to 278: -0.07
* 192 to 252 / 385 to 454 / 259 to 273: -0.08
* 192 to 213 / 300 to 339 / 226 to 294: 0.02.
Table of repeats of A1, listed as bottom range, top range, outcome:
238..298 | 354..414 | 1.10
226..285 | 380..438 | 1.09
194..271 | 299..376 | 1.06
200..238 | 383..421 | 1.15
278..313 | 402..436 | 1.09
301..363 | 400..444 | 1.05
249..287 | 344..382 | 1.03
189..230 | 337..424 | 1.10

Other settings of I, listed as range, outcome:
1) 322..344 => 21.4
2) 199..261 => 20.3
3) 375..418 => 23.2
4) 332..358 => 20.7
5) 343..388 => 22.2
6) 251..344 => 21.6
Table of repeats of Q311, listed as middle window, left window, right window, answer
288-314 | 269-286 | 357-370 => 0.01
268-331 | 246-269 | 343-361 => -0.04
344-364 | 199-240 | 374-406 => 0.06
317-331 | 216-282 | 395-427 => -0.02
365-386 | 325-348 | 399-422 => -0.03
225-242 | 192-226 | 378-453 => 0.04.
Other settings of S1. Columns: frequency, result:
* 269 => 23.76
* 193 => 21.32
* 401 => 25.06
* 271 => 21.09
